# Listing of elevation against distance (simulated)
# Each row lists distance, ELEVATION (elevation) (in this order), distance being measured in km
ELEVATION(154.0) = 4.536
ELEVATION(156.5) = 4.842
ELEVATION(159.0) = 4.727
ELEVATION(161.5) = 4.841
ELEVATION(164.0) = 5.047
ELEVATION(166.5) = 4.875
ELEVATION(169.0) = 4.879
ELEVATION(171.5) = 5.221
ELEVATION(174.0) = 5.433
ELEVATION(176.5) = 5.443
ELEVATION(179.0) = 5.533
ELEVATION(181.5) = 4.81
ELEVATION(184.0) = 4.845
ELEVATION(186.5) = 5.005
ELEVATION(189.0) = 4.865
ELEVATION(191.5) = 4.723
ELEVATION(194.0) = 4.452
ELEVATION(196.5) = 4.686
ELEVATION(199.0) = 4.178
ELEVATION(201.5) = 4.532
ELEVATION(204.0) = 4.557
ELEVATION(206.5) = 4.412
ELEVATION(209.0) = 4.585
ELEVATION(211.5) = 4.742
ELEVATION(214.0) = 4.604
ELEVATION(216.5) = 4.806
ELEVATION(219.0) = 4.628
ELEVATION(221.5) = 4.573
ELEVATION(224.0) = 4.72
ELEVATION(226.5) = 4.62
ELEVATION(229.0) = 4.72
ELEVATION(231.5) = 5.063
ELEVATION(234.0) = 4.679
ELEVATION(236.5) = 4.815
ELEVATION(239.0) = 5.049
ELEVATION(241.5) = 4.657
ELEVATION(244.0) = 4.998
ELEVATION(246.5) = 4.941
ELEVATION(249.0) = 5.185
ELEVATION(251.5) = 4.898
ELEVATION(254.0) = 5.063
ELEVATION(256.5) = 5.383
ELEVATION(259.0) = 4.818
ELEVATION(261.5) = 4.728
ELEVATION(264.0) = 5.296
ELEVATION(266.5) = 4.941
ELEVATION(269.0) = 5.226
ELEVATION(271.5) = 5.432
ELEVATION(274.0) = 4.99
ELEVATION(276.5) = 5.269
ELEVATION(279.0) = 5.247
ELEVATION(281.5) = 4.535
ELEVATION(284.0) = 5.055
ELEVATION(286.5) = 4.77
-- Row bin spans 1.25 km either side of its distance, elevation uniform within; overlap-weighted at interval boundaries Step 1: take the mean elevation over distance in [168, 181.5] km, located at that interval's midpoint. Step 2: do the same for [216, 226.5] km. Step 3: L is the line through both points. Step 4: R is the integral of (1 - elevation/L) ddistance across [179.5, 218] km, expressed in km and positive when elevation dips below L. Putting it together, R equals 2.2 km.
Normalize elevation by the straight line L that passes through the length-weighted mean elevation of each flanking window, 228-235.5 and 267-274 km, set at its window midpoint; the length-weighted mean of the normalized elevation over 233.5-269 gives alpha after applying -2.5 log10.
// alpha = 0.01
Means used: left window 4.82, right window 5.23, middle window 4.98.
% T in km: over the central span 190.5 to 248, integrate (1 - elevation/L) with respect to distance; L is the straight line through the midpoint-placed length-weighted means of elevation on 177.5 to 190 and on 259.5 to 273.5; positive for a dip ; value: 4.2 km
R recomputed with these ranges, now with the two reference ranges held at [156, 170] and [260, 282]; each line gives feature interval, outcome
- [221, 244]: 1.04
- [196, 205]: 0.87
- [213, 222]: 0.58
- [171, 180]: -0.96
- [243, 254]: 0.07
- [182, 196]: 0.42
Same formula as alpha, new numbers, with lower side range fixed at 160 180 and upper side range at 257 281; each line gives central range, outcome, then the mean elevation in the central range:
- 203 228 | 0.11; 4.63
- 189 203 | 0.13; 4.55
